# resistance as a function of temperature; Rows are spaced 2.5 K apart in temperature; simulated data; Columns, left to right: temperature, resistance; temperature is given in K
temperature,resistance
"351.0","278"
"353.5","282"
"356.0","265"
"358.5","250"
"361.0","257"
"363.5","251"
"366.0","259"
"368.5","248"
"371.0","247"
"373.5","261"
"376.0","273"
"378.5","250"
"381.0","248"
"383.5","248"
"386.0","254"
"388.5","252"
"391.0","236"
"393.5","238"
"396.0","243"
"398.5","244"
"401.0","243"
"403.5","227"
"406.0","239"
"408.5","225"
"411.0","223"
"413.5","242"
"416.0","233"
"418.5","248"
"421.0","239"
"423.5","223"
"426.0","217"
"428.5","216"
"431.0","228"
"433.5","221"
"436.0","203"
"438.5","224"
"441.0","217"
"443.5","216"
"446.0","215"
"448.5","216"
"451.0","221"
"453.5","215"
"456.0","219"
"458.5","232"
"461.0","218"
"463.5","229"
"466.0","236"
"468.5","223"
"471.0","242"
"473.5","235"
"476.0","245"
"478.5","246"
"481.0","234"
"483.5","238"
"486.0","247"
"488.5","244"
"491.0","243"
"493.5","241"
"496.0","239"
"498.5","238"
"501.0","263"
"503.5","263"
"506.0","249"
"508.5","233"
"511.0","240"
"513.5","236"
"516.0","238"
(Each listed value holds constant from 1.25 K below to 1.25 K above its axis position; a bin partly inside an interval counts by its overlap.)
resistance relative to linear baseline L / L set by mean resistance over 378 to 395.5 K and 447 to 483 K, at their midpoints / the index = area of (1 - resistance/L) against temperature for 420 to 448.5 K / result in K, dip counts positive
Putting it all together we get 1.99 K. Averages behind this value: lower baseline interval 246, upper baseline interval 229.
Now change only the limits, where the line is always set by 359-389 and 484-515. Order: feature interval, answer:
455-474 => 1.4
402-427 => 1.9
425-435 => 1.2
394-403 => 0.4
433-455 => 2.9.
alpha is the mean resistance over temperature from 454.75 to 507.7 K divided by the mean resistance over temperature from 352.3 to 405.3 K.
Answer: 1.0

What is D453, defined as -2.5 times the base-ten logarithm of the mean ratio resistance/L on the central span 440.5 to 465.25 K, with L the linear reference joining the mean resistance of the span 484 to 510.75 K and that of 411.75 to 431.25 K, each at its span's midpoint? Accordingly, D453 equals 0.08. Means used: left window 231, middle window 220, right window 246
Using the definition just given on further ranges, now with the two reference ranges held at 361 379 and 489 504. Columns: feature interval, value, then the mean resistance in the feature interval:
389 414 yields 0.08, 236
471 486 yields 0.03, 240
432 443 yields 0.16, 216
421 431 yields 0.14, 222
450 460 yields 0.13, 222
